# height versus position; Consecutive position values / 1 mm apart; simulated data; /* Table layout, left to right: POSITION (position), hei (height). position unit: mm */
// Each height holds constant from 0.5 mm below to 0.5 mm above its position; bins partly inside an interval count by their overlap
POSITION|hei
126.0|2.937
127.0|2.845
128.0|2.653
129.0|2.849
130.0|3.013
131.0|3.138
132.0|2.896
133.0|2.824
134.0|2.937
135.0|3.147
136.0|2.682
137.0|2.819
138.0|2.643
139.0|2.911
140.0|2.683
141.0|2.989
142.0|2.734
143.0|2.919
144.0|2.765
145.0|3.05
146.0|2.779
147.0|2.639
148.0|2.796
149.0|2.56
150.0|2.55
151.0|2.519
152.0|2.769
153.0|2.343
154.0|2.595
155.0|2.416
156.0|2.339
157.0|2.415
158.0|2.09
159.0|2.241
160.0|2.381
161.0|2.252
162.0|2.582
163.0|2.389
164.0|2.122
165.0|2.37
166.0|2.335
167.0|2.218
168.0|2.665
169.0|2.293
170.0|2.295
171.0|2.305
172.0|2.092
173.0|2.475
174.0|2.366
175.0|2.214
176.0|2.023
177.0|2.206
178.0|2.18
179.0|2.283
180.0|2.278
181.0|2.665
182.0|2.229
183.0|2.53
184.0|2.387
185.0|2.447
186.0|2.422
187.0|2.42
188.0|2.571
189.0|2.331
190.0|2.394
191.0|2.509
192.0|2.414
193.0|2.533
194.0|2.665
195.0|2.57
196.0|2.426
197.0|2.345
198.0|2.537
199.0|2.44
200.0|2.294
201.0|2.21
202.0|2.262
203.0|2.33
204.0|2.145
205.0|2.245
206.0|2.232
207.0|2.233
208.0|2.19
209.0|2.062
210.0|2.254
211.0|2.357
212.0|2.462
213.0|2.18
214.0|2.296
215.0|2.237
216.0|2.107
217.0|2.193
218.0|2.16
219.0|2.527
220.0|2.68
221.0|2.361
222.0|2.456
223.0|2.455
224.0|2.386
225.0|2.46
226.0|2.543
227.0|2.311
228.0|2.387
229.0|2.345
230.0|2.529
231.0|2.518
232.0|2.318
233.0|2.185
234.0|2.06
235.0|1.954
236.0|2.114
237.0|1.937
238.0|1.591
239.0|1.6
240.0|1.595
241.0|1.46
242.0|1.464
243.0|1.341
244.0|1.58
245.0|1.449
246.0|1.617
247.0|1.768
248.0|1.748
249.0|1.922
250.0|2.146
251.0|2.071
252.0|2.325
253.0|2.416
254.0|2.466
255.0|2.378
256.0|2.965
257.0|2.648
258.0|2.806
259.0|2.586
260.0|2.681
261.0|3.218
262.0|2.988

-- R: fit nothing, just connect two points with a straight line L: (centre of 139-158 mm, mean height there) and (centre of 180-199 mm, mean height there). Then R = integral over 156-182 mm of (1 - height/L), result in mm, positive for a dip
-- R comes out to 2.5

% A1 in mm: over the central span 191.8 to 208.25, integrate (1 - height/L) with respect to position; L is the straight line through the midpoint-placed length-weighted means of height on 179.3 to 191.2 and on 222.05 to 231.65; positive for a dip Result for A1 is 0.49 mm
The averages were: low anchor 2.43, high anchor 2.44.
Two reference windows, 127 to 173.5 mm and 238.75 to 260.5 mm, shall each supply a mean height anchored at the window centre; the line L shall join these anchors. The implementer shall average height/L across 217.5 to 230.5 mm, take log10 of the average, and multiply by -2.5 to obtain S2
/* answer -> -0.11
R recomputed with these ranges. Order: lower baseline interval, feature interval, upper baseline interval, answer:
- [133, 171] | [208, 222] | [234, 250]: -2.4 mm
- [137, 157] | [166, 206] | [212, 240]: 1.7 mm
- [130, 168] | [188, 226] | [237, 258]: -2.2 mm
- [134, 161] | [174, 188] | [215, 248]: 0.4 mm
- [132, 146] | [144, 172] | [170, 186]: 1.5 mm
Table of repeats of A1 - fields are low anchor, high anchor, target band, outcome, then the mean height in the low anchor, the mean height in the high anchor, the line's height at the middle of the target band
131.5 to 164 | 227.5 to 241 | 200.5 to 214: 0.0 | 2.64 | 2.06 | 2.24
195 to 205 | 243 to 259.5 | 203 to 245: 1.9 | 2.34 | 2.16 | 2.25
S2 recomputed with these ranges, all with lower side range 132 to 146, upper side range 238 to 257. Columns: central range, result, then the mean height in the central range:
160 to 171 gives 0.12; 2.35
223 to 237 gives -0.12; 2.31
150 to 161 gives 0.13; 2.41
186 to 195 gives -0.03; 2.48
